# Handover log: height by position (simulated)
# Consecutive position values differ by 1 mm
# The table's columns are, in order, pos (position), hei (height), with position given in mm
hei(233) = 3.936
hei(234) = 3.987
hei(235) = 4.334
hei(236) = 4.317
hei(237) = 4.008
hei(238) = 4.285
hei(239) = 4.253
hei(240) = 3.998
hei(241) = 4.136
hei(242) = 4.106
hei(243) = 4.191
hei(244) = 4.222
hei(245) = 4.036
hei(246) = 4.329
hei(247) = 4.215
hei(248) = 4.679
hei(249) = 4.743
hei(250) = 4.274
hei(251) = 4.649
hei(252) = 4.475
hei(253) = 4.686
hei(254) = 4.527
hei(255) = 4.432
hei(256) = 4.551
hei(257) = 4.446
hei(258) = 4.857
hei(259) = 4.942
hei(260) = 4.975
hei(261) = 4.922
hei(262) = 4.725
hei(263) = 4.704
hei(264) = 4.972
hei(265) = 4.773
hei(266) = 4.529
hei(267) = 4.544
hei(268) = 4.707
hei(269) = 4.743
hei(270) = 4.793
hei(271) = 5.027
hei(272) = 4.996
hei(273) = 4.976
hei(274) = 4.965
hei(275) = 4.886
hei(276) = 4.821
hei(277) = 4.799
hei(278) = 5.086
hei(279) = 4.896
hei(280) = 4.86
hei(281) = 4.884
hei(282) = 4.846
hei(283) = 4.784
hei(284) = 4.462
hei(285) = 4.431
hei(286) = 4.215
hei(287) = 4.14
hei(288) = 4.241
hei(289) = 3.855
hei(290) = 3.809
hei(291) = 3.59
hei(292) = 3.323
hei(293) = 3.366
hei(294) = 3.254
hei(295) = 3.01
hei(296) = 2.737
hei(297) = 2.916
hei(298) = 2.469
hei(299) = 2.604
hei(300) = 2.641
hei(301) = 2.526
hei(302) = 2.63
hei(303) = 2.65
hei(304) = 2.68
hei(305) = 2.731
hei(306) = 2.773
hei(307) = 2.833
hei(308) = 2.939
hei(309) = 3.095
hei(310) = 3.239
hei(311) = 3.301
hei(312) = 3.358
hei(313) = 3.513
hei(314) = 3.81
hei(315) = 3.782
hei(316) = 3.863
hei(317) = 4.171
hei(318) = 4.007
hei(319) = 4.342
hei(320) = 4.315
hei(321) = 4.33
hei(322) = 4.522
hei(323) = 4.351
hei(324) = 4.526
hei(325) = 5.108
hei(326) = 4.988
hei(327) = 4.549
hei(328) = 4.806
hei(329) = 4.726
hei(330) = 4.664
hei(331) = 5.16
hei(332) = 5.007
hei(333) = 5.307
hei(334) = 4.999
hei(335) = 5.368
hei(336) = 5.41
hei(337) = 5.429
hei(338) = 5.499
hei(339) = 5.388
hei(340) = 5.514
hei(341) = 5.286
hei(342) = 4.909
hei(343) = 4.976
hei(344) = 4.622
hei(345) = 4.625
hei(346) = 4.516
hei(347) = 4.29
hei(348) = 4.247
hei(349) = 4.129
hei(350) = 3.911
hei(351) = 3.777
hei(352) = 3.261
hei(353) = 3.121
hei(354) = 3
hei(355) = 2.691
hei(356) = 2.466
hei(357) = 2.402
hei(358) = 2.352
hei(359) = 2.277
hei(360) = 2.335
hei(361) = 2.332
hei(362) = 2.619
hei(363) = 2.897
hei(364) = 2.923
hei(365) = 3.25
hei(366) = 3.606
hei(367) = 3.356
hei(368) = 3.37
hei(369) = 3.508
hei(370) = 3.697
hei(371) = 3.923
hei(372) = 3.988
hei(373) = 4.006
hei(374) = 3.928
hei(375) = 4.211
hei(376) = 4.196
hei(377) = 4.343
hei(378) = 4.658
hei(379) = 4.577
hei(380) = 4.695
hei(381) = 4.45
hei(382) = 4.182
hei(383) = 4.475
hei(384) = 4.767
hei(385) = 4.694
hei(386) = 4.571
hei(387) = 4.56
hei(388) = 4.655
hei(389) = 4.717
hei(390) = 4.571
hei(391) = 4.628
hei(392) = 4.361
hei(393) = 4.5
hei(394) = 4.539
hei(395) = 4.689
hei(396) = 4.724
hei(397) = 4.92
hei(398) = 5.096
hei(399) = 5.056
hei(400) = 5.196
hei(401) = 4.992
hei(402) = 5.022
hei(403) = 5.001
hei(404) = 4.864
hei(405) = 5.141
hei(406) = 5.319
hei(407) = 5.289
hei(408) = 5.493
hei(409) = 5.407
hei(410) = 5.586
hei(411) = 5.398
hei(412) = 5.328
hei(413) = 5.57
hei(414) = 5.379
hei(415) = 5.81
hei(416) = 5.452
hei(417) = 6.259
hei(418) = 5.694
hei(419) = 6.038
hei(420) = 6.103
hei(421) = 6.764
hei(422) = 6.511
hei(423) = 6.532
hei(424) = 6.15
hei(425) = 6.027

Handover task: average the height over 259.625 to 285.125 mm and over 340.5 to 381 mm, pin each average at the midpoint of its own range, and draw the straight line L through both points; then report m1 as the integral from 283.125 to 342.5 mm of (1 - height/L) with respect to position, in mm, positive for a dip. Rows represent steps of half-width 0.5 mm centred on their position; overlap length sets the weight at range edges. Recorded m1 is 3.6 mm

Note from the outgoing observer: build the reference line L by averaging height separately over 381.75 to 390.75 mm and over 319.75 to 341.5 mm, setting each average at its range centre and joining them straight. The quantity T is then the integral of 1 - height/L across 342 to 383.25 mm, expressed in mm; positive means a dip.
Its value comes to 9.3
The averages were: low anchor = 4.97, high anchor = 4.59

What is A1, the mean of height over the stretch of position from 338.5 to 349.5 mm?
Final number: 4.77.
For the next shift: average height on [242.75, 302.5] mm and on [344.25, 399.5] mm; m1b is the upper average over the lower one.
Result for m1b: 0.92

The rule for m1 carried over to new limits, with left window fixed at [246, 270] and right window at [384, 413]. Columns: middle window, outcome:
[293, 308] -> 6.2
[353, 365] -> 5.5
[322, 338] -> -0.5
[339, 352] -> 0.8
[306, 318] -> 3.3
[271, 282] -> -0.5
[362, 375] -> 3.6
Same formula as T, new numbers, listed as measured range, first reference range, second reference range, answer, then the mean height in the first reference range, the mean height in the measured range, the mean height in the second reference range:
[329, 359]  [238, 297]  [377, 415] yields 2.4 mm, 4.42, 4.33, 4.9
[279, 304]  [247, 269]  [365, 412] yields 5.6 mm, 4.66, 3.6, 4.58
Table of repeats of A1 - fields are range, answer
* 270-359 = 4.06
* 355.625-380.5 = 3.44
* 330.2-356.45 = 4.5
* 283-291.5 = 4.13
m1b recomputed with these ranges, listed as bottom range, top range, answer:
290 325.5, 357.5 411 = 1.25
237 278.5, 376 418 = 1.08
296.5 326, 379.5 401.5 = 1.35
